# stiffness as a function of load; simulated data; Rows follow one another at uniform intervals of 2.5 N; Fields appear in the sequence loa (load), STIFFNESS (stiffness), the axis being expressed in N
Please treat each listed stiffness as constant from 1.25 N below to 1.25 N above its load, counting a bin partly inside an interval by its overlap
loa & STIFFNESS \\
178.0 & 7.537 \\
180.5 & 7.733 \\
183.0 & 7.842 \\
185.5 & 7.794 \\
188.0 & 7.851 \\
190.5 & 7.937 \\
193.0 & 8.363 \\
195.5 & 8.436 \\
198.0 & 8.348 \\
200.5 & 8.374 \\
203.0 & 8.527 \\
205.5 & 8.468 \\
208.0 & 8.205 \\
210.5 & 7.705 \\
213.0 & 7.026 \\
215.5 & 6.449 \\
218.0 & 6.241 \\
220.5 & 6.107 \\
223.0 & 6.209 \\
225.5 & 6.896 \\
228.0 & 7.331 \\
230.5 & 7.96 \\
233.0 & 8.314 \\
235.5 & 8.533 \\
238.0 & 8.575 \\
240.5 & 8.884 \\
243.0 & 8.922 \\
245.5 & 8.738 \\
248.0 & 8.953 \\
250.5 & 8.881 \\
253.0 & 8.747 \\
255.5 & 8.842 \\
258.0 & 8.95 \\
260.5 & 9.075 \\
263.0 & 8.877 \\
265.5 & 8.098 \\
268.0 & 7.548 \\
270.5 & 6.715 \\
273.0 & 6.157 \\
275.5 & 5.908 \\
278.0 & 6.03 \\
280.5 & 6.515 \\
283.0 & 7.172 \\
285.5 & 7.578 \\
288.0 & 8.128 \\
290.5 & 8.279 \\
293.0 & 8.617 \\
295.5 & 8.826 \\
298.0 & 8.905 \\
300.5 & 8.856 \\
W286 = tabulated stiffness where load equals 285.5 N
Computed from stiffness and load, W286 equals 7.578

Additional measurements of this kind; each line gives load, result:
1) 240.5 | 8.884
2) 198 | 8.348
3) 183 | 7.842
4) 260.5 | 9.075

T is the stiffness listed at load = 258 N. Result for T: 8.95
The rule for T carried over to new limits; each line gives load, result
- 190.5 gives 7.937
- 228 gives 7.331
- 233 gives 8.314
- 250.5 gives 8.881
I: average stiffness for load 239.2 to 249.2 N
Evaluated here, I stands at 8.87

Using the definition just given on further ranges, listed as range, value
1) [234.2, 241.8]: 8.66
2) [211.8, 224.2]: 6.4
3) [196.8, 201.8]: 8.36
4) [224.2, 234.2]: 7.61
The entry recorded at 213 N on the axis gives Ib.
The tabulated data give 7.026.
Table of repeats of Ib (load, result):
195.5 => 8.436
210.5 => 7.705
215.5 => 6.449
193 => 8.363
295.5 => 8.826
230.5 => 7.96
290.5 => 8.279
